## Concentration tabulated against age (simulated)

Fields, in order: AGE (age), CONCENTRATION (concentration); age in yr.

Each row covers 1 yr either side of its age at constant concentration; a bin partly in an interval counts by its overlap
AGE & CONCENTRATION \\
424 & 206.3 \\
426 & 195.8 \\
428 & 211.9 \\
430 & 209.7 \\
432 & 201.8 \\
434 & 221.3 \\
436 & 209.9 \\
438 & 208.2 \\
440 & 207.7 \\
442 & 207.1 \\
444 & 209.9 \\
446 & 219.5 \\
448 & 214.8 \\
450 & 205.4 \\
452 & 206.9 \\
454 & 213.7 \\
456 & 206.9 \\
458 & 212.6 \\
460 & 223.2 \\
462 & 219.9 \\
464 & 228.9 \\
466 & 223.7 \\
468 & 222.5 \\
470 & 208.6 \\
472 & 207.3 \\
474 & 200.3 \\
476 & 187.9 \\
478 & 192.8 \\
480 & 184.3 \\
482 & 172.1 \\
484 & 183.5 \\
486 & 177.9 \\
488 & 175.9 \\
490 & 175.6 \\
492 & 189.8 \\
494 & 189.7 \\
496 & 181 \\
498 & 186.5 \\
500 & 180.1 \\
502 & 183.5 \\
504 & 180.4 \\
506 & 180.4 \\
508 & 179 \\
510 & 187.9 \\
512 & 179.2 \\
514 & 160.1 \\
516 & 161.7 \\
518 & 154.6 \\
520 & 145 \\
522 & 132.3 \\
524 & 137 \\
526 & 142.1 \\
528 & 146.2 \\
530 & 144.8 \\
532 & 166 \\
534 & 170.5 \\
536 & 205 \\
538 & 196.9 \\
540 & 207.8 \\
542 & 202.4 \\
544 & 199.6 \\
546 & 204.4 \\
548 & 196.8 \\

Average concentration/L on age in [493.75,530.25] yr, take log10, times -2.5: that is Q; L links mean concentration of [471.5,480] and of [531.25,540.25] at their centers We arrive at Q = 0.15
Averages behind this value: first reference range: 195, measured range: 166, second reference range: 188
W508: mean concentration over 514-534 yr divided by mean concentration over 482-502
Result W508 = 0.82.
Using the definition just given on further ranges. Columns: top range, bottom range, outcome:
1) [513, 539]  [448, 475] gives 0.74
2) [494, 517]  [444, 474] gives 0.83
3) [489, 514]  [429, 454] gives 0.86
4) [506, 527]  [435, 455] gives 0.76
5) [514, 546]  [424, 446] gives 0.81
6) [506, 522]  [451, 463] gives 0.77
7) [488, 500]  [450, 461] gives 0.87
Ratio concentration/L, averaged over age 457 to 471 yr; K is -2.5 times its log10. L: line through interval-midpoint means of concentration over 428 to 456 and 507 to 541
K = -0.11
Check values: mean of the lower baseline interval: 210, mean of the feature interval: 220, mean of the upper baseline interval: 166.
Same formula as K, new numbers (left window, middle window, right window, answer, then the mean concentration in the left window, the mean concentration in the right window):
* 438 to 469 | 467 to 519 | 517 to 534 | -0.039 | 215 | 147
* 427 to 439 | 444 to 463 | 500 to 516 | -0.063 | 210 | 178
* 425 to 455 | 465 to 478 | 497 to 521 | -0.077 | 210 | 173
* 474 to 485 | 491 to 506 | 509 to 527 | -0.082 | 186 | 156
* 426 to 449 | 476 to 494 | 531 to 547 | 0.116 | 210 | 194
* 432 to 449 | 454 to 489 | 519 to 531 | -0.089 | 212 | 141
